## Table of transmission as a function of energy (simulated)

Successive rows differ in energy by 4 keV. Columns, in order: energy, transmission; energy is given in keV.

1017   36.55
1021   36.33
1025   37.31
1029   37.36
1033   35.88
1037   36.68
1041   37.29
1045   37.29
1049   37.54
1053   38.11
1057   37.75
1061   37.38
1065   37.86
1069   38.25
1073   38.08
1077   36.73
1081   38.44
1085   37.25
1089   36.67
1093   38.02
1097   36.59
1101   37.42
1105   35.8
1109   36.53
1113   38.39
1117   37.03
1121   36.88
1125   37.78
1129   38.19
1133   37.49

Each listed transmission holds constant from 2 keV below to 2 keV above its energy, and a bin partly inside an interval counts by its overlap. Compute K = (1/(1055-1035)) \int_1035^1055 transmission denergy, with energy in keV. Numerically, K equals 37.4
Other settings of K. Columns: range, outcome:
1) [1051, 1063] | 37.7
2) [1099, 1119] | 37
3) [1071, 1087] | 37.6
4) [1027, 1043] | 36.8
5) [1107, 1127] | 37.3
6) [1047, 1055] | 37.8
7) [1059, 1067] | 37.6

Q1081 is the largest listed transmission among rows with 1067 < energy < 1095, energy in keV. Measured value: 38.44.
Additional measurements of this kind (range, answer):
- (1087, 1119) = 38.39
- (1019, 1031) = 37.36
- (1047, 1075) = 38.25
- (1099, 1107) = 37.42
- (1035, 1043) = 37.29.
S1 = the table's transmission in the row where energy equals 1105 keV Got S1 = 35.8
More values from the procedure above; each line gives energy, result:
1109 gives 36.53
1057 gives 37.75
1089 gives 36.67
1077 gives 36.73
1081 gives 38.44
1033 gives 35.88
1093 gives 38.02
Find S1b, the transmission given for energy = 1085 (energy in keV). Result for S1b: 37.25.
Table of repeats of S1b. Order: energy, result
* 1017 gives 36.55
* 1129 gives 38.19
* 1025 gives 37.31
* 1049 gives 37.54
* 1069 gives 38.25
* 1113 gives 38.39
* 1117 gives 37.03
